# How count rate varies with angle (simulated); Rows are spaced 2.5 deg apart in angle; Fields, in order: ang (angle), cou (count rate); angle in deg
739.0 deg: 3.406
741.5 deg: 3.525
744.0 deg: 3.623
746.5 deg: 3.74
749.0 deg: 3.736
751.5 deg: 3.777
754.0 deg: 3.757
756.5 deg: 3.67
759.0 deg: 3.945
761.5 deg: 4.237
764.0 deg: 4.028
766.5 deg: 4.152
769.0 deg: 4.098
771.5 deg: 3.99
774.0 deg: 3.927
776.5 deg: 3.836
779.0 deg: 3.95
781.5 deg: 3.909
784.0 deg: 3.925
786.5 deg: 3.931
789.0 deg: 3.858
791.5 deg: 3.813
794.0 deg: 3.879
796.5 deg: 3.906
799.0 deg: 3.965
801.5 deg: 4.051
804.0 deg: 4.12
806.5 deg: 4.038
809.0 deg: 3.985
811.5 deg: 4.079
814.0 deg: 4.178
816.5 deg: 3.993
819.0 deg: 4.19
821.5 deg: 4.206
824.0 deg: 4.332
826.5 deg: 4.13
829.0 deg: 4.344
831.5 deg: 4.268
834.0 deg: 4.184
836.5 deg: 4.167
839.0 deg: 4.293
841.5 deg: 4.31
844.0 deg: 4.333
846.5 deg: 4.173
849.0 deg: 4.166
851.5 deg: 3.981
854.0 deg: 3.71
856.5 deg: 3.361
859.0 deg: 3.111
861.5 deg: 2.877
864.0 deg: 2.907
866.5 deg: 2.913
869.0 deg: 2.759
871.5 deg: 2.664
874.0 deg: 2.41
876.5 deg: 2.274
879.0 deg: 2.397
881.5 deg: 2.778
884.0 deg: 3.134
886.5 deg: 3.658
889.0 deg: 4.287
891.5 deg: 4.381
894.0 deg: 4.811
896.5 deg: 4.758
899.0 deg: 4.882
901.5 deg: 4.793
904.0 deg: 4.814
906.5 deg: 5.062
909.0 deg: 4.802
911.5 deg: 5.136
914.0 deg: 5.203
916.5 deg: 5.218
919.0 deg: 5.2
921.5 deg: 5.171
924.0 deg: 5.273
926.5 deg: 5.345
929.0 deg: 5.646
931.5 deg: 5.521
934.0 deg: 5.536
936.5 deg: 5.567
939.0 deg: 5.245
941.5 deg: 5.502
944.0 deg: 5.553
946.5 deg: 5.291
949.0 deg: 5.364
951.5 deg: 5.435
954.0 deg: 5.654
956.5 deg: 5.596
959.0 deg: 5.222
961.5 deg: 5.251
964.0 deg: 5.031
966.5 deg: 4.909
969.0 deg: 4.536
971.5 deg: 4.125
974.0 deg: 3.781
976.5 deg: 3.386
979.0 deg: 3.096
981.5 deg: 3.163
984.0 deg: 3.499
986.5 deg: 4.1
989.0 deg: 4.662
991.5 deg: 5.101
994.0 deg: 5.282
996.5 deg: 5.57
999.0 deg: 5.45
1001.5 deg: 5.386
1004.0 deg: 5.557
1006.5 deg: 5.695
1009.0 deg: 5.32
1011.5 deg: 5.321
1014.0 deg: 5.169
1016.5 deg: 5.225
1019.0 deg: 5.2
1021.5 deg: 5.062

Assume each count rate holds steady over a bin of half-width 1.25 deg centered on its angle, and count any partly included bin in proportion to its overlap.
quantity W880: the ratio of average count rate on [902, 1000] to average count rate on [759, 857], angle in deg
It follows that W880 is 1.2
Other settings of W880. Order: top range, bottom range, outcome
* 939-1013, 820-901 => 1.31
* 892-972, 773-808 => 1.31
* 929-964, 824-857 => 1.31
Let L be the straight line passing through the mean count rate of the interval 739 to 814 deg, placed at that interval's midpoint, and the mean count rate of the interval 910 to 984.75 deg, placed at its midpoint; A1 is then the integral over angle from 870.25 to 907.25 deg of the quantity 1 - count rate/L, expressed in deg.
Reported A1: 6.6 deg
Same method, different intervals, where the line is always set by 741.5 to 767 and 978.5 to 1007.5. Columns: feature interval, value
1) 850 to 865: 3.1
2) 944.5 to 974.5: -2.9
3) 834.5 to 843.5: -0.2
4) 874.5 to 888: 4.6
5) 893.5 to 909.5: -1.6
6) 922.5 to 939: -3.5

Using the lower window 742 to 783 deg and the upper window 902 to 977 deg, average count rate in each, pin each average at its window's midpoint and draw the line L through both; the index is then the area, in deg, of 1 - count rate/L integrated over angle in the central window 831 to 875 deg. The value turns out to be 9.01 deg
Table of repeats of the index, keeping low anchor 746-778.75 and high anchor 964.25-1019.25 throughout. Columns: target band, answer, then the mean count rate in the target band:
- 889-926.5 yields -4.56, 4.95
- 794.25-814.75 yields 0.18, 4.03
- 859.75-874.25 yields 5.04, 2.79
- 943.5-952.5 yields -1.67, 5.4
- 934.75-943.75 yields -1.86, 5.46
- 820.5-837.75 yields -0.36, 4.23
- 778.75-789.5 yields 0.21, 3.92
